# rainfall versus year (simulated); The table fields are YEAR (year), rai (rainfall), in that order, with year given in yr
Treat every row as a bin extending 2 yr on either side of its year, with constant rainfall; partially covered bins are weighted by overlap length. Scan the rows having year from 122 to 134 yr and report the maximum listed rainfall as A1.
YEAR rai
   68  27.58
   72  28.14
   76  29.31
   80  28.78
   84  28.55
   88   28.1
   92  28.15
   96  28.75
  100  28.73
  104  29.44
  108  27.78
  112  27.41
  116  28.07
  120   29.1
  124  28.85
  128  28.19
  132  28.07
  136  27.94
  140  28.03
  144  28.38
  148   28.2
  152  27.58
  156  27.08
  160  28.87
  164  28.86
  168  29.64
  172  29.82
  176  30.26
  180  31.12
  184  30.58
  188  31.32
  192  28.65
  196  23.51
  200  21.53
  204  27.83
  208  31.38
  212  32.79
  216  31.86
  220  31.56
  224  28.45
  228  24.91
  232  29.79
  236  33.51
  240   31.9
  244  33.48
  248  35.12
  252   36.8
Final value 28.85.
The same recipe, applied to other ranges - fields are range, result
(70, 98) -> 29.31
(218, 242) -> 33.51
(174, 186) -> 31.12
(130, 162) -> 28.87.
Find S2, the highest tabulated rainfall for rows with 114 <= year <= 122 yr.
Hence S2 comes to 29.1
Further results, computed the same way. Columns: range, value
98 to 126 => 29.44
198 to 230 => 32.79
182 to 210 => 31.38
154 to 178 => 30.26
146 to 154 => 28.2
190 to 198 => 28.65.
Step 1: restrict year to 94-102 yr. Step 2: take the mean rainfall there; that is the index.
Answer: 28.7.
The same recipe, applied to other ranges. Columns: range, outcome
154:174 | 28.9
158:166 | 28.9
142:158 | 27.8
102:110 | 28.6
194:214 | 27.4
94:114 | 28.4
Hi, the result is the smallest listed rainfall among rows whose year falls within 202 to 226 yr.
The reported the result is 27.83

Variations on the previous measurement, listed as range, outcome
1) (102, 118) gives 27.41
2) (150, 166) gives 27.08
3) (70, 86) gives 28.14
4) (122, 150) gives 27.94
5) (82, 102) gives 28.1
